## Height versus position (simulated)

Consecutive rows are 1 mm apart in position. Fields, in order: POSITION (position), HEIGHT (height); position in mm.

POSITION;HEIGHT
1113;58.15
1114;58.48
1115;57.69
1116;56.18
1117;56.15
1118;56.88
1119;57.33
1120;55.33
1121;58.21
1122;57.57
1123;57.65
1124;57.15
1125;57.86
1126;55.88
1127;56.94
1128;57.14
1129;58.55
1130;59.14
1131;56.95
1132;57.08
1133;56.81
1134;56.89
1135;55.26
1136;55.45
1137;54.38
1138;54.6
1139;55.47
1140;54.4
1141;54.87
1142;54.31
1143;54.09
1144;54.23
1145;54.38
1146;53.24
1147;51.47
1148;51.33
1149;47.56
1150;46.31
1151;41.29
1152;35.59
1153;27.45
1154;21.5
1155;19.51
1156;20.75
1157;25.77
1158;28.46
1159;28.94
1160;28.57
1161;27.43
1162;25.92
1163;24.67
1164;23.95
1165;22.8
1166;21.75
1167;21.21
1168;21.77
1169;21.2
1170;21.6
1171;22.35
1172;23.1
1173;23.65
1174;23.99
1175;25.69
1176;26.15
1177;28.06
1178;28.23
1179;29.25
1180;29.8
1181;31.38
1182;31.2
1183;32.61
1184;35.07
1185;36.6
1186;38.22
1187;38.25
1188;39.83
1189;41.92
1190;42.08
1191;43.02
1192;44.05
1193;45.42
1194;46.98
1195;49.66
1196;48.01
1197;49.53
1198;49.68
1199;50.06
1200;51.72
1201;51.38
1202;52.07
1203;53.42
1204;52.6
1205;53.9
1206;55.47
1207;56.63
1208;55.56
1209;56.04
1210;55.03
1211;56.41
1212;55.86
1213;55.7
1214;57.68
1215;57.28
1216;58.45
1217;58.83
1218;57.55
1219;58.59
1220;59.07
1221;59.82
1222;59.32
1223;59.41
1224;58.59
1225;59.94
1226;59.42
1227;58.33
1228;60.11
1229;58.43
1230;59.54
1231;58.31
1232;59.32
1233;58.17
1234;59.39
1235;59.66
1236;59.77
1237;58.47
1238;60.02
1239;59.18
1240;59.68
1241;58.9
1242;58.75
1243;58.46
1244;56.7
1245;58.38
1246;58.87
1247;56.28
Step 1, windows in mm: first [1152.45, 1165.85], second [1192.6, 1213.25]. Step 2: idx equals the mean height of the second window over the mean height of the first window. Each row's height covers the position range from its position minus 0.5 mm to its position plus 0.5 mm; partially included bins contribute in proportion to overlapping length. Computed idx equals 2.10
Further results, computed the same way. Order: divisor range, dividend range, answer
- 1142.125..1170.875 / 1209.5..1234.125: 1.76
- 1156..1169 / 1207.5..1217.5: 2.29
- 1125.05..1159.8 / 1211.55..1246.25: 1.24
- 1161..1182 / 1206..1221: 2.28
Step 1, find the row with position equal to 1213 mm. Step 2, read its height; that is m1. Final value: 55.7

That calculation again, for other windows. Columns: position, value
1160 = 28.57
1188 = 39.83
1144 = 54.23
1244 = 56.7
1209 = 56.04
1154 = 21.5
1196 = 48.01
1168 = 21.77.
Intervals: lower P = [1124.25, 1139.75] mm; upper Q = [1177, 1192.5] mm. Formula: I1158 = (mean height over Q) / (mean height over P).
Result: 0.63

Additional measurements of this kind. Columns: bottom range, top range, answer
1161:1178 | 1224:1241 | 2.48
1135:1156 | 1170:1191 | 0.67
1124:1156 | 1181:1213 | 0.94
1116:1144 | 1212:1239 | 1.04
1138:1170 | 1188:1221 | 1.45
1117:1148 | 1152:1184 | 0.46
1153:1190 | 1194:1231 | 2.01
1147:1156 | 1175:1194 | 0.98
